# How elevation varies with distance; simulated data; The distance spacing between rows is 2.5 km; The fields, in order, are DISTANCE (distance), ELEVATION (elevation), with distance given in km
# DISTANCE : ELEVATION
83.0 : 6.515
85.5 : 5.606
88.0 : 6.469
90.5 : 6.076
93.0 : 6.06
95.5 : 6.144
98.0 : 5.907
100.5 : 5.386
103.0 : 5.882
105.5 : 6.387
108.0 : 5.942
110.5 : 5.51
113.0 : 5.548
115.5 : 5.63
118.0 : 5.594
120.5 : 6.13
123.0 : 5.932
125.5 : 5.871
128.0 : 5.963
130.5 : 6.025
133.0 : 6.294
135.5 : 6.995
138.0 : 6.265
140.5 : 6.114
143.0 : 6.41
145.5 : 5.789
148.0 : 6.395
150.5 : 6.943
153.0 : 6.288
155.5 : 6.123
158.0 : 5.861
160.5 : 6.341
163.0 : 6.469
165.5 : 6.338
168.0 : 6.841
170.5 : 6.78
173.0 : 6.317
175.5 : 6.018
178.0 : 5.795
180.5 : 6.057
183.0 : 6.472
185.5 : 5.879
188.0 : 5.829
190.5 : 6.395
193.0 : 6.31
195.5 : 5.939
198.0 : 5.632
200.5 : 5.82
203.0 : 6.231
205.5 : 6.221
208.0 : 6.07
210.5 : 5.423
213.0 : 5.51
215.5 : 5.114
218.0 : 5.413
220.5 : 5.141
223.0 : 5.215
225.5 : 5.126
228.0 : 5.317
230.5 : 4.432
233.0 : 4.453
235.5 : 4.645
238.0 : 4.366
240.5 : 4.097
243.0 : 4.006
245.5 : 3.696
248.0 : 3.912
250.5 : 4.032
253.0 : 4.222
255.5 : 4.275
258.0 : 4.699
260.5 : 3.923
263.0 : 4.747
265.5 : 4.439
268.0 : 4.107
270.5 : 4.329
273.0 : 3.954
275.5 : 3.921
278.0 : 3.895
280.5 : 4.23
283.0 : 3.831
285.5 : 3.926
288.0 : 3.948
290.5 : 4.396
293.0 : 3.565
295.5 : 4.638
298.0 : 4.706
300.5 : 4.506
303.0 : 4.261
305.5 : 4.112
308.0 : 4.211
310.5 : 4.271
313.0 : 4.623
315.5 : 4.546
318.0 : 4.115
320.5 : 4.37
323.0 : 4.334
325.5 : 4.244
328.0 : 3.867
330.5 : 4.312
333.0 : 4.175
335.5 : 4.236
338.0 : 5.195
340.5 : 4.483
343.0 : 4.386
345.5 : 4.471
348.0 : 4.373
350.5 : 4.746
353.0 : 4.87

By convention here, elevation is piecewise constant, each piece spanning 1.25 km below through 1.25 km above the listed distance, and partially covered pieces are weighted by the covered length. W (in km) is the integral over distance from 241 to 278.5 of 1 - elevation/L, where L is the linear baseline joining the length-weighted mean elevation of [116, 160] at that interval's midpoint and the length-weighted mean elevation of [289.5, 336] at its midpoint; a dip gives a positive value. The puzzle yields 5.5 km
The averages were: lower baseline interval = 6.17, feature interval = 4.15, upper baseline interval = 4.29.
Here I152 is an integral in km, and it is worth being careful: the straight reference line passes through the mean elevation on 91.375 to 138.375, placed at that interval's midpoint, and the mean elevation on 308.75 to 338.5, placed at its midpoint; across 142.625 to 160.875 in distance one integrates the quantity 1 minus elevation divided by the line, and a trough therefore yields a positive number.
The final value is -1.9 km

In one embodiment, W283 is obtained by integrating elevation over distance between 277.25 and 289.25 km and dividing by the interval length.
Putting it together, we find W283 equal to 3.97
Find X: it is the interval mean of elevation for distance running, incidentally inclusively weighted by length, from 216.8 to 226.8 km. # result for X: 5.22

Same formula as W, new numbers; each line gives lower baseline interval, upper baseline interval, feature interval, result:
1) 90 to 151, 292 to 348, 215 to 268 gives 5.3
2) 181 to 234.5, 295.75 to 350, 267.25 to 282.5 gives 2.6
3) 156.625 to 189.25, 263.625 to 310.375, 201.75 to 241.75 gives 1.4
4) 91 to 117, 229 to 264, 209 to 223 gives -2.2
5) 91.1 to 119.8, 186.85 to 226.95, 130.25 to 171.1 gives -4.2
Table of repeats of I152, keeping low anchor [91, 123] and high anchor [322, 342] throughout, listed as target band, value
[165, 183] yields -3.0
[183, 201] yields -2.5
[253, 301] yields 5.2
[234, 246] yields 1.9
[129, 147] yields -2.0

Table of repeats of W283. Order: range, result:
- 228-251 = 4.25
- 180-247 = 5.35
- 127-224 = 6.08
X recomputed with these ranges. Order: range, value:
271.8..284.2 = 3.97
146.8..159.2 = 6.32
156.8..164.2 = 6.22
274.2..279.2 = 3.91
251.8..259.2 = 4.4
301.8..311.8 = 4.22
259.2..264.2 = 4.33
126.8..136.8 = 6.32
